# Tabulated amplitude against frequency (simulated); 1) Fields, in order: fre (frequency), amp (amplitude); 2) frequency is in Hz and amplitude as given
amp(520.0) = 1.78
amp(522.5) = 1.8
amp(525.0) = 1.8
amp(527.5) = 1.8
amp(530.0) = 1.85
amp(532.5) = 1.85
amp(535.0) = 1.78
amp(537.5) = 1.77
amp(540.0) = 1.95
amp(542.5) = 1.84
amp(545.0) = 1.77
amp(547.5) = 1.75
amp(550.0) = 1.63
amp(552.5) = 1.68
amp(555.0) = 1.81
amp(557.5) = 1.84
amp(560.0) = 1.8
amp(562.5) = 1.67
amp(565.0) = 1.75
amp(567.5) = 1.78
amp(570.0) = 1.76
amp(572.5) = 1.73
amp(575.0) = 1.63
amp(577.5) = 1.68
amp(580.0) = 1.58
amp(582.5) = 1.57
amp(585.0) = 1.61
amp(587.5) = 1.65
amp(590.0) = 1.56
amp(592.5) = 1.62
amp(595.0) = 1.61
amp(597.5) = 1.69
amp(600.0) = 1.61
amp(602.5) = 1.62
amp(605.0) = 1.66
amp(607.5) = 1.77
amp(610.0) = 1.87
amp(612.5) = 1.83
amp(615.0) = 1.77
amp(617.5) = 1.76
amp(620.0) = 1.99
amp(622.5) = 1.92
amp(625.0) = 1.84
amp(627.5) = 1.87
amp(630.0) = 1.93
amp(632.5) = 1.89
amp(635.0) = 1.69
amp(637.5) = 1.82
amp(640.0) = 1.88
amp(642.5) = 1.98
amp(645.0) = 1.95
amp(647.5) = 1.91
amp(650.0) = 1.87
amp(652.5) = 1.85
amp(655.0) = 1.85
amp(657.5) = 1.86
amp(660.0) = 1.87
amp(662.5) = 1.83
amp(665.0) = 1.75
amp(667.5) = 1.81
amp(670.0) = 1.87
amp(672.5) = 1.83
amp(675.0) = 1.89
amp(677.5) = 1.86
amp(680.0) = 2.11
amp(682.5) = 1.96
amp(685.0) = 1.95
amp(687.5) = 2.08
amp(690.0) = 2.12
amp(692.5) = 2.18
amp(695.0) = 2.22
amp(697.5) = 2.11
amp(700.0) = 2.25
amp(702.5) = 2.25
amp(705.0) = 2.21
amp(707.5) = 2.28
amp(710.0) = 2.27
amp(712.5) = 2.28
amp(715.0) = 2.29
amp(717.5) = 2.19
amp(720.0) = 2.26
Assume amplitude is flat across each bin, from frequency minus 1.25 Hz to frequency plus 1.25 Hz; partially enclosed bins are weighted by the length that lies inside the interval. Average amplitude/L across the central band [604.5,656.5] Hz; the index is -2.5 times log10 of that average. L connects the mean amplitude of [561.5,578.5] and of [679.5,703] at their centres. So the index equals 0.04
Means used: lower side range 1.72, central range 1.86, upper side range 2.12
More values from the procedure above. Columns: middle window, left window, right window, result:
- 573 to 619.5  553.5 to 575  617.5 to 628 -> 0.10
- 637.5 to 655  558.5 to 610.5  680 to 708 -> 0.02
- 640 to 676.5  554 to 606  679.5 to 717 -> 0.08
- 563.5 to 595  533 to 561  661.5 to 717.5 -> 0.12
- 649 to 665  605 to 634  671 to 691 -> 0.04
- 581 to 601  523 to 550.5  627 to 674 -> 0.14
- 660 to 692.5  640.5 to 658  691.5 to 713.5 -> 0.07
